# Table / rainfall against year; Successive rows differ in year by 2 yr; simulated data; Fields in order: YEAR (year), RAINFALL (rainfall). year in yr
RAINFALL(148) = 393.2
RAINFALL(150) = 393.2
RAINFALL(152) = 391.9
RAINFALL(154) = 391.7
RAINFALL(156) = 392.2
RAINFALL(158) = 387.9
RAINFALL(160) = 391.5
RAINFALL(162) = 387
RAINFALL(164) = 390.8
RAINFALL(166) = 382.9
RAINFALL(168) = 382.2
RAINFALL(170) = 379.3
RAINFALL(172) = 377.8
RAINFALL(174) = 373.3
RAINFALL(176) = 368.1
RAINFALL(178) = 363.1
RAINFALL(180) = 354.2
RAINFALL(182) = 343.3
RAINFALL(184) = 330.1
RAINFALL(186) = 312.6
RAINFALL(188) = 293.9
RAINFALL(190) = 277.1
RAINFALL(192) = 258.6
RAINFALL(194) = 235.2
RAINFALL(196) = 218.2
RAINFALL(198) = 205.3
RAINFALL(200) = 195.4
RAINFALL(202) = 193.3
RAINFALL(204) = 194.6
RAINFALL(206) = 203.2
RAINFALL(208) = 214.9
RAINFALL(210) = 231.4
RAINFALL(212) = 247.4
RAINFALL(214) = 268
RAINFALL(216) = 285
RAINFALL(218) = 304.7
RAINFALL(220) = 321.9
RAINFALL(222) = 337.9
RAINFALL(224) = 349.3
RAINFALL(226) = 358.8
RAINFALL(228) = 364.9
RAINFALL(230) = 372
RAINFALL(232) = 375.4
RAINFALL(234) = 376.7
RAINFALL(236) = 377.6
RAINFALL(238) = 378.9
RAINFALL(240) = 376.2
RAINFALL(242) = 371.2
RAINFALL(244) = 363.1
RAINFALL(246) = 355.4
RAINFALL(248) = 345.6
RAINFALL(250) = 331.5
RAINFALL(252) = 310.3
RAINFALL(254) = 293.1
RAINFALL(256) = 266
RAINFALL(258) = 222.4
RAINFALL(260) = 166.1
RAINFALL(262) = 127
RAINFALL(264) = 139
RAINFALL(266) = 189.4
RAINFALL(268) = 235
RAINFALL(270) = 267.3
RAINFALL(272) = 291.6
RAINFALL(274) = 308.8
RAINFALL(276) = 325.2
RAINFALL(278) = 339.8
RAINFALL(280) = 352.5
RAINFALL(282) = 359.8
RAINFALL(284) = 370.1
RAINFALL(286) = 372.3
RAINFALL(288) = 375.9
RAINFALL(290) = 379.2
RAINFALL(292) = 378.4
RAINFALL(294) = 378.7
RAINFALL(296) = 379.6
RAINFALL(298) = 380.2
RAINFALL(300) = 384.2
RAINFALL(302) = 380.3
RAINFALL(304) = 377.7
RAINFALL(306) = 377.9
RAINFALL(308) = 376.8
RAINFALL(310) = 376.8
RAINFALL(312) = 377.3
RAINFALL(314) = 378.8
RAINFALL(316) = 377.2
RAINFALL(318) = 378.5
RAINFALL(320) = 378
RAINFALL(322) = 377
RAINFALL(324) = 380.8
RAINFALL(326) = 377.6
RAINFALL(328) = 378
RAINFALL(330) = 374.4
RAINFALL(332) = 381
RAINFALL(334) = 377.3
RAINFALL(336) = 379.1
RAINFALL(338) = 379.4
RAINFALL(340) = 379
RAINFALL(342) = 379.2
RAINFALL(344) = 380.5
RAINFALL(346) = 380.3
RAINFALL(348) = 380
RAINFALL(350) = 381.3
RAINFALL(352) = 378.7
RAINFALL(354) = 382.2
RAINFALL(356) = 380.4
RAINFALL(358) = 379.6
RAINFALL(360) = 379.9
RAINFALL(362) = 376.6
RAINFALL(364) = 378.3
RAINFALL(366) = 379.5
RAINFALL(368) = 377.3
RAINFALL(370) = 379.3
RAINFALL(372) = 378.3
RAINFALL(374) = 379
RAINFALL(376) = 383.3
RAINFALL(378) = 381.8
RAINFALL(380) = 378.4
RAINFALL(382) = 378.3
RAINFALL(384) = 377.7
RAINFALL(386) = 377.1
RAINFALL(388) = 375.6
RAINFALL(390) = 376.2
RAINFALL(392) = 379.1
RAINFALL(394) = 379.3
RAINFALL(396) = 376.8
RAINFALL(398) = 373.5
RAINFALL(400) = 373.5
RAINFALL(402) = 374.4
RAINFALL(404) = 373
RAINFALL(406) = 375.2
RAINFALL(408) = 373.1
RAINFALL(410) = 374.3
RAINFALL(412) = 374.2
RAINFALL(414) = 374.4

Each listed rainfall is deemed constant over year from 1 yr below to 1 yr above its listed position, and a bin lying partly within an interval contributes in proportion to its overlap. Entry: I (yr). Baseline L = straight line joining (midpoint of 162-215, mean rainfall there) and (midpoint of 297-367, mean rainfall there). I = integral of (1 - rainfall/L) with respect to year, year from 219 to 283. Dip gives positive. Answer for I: 3.59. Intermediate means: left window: 294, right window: 379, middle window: 311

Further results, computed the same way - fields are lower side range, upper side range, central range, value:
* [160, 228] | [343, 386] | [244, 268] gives 5.6 yr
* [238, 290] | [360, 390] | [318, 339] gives -1.9 yr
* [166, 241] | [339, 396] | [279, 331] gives -3.5 yr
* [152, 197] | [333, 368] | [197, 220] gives 7.7 yr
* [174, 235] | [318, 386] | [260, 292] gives 4.0 yr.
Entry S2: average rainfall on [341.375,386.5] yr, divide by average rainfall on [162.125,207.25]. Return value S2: 1.25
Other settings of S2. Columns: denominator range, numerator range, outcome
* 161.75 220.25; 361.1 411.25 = 1.28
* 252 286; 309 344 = 1.40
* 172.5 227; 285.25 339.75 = 1.33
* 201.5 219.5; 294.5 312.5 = 1.57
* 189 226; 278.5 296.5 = 1.45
